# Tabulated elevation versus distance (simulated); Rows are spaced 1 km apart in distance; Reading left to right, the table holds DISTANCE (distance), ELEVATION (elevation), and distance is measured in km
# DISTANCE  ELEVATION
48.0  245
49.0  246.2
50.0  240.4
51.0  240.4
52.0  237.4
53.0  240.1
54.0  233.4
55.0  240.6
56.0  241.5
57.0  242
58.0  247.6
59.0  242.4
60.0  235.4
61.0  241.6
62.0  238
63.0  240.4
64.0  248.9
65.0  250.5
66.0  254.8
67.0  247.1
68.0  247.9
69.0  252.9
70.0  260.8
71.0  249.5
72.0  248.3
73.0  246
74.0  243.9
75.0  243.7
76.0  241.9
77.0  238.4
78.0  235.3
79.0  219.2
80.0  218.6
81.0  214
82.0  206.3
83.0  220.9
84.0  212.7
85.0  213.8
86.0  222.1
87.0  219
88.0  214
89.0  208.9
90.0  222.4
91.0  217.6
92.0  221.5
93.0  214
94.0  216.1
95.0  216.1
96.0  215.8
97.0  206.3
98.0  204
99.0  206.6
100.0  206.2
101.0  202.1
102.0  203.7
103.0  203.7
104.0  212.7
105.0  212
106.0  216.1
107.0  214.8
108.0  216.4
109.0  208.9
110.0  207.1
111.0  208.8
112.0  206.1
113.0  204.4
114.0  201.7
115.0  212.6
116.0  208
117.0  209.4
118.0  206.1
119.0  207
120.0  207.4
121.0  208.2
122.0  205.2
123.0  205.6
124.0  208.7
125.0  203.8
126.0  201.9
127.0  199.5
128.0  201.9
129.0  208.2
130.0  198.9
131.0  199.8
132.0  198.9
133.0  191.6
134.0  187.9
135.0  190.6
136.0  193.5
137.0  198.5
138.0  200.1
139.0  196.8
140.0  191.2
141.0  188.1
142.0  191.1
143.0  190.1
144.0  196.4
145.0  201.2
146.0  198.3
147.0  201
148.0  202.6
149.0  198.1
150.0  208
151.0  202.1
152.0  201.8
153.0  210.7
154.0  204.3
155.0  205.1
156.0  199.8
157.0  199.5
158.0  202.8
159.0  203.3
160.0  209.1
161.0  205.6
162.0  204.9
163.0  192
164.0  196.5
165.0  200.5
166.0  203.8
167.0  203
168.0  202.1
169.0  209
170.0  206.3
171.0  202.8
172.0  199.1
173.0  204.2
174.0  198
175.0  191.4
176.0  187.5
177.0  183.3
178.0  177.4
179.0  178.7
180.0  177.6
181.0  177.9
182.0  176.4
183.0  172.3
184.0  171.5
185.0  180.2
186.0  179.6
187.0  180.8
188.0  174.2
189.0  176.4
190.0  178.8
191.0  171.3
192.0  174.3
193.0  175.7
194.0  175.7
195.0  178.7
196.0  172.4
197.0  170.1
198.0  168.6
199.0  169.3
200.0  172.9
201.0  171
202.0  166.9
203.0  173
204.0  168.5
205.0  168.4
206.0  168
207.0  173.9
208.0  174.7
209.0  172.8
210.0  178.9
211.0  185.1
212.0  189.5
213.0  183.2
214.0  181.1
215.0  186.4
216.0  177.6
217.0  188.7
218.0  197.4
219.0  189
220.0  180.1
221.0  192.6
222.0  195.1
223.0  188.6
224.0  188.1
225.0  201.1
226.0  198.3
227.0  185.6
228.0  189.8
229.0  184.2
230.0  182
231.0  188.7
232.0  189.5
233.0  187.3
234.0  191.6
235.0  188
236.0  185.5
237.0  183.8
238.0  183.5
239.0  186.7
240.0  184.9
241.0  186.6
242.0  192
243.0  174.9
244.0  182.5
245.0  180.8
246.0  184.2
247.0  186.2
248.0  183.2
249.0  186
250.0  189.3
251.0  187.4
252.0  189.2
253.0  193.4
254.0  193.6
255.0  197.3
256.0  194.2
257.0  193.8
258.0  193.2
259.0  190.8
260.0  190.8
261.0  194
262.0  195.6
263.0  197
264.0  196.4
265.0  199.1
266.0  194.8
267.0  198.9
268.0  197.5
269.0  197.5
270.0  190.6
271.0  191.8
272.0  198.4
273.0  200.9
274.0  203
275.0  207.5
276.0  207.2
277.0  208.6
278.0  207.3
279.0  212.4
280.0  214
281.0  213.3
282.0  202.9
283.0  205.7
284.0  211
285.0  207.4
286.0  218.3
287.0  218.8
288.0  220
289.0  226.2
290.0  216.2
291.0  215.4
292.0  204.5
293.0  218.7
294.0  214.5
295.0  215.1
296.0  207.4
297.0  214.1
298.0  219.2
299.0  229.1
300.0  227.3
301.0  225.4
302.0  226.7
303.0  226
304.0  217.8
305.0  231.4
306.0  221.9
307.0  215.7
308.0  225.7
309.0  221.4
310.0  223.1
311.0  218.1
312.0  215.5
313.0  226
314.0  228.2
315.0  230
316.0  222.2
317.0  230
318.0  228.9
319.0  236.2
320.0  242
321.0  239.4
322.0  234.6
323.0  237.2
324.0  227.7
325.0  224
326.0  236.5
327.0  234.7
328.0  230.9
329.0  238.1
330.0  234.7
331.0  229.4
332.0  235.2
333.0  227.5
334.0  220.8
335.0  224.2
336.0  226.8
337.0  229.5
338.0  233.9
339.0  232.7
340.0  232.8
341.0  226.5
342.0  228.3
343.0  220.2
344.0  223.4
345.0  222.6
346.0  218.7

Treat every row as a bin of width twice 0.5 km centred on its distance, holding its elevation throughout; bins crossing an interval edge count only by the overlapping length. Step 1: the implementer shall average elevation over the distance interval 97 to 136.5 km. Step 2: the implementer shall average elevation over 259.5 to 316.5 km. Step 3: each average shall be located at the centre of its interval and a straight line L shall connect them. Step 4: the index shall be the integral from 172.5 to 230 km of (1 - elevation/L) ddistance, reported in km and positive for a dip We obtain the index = 7.7 km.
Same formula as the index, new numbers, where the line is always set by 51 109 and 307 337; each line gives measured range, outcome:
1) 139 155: 2.0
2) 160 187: 4.3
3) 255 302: 4.5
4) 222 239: 3.0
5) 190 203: 3.2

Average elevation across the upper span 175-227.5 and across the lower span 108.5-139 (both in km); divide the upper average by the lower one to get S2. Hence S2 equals 0.88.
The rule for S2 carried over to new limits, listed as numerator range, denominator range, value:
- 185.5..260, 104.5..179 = 0.91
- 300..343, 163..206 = 1.25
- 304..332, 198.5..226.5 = 1.26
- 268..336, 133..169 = 1.10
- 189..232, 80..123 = 0.86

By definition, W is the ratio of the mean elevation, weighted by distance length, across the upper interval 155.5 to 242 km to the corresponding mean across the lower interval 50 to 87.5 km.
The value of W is 0.78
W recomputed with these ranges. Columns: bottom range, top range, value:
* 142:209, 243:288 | 1.05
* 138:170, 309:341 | 1.15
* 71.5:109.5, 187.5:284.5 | 0.86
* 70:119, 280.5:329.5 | 1.03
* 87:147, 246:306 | 1.00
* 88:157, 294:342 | 1.11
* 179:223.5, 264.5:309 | 1.19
